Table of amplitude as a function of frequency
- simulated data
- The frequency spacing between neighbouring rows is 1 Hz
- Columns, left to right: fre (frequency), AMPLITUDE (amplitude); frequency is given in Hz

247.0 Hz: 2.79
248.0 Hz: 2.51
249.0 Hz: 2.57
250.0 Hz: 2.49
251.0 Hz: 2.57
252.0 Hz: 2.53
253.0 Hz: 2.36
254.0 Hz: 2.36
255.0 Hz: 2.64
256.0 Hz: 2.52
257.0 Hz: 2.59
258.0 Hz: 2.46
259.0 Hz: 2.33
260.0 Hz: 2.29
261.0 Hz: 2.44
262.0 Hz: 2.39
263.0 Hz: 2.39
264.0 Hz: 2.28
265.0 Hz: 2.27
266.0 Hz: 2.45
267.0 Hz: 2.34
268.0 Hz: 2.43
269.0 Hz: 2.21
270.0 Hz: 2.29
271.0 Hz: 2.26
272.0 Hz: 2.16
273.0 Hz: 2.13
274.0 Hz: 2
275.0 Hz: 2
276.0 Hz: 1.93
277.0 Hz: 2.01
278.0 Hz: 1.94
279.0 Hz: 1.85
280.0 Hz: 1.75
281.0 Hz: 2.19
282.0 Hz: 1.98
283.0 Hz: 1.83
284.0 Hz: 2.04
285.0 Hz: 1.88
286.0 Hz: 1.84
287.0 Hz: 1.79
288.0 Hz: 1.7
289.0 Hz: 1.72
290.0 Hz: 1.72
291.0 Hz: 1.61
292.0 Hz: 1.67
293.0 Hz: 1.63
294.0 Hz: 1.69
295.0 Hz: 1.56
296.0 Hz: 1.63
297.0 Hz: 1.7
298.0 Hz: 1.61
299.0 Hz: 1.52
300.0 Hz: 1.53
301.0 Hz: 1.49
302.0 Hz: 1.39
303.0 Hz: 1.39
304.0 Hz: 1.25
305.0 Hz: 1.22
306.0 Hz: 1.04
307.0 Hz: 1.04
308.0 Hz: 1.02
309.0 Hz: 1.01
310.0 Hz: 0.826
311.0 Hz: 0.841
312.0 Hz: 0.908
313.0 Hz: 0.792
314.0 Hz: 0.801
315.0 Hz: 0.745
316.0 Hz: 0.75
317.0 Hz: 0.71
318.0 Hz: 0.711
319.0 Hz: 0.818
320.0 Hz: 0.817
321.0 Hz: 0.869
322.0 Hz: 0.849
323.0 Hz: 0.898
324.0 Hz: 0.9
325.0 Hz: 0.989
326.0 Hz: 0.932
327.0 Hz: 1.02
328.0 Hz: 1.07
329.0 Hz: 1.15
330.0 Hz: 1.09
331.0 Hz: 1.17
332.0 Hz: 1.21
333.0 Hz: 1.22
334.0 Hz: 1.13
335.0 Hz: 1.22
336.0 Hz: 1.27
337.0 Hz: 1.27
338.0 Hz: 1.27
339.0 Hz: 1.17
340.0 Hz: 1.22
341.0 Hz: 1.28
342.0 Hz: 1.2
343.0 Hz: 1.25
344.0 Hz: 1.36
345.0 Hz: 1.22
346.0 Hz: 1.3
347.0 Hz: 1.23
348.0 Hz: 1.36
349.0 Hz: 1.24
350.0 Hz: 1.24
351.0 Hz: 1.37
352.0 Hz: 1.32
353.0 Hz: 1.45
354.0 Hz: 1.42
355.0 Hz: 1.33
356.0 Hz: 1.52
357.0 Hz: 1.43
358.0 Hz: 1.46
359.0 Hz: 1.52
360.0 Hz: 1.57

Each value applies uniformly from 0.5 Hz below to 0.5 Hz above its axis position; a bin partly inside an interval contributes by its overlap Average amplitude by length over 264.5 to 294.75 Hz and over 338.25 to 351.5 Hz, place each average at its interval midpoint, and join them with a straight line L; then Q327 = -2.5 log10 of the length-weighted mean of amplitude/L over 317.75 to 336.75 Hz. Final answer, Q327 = 0.37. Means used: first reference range 1.97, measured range 1.02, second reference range 1.26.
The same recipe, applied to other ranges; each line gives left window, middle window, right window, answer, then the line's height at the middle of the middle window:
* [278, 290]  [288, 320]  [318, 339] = 0.23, 1.5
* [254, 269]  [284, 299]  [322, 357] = 0.15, 1.95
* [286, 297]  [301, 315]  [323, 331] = 0.31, 1.38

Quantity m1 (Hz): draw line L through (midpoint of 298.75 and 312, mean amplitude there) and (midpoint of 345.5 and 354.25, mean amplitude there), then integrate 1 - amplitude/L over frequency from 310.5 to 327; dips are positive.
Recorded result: 5.2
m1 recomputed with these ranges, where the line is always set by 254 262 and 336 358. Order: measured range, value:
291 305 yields 2.9 Hz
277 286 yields 0.9 Hz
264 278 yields 0.6 Hz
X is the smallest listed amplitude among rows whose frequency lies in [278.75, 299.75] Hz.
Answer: 1.52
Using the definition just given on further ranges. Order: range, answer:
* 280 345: 0.71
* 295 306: 1.04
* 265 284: 1.75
